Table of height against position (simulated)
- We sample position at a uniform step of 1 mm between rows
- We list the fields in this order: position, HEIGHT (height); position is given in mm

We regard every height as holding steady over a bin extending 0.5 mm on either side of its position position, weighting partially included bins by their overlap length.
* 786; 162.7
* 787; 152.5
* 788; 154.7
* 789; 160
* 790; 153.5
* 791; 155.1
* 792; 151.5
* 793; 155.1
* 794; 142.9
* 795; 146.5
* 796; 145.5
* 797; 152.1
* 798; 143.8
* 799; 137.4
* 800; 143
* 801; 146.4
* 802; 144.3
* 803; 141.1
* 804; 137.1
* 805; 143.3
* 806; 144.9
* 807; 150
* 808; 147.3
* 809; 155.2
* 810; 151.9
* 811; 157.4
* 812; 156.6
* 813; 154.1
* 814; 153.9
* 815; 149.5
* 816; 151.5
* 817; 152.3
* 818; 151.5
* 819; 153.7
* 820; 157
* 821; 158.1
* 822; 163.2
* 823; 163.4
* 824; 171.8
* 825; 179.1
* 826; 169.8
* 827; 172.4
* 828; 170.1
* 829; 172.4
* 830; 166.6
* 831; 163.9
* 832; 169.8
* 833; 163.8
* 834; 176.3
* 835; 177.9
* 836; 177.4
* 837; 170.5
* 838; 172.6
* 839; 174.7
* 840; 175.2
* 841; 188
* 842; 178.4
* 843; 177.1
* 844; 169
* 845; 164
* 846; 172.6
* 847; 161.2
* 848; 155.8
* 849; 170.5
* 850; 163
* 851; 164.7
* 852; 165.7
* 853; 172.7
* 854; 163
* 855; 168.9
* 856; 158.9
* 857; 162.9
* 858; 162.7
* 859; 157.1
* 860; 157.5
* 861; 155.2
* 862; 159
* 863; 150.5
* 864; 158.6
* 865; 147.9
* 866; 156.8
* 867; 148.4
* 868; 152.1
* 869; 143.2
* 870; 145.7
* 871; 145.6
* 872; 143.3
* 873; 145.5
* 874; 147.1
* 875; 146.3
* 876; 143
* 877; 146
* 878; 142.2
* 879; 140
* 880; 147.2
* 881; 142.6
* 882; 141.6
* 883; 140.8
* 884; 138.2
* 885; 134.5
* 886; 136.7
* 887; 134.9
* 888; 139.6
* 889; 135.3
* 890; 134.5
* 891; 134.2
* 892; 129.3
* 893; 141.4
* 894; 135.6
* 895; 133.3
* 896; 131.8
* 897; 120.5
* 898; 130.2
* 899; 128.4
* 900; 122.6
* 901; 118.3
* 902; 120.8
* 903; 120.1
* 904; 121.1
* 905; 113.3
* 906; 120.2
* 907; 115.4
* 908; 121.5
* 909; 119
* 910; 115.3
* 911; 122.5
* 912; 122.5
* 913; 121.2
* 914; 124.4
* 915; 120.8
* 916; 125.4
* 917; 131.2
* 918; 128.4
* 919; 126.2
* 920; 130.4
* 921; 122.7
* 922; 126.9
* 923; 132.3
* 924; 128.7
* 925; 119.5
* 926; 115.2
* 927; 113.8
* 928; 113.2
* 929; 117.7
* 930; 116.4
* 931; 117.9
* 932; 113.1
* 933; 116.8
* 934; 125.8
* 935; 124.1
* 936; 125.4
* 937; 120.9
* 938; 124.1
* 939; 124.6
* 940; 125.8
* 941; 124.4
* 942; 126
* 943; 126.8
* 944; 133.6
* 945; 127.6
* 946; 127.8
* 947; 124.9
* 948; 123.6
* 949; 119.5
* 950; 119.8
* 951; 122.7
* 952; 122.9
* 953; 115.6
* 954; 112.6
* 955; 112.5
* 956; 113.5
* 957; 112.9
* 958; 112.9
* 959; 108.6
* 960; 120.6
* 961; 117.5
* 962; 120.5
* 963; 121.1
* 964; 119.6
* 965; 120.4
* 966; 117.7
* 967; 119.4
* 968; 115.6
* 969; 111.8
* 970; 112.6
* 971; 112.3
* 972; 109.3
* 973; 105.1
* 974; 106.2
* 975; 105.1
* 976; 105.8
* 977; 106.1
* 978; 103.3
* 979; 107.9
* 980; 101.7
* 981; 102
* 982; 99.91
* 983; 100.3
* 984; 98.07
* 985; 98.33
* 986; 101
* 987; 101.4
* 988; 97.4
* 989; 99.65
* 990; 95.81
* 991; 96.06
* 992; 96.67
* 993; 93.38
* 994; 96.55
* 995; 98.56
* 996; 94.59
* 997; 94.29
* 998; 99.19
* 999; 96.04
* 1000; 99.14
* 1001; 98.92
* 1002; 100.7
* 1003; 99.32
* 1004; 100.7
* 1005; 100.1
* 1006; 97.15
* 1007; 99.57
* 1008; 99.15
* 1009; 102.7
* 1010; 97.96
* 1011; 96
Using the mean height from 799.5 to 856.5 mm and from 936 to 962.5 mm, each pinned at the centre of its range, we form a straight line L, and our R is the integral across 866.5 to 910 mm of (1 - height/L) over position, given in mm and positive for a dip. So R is 2.3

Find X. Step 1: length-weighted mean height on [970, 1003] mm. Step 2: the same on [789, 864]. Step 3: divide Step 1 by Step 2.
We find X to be 0.63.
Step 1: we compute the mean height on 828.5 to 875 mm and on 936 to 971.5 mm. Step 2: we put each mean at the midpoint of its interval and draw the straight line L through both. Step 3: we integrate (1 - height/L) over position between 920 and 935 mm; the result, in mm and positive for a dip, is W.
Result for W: 1.2 mm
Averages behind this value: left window 163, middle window 120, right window 120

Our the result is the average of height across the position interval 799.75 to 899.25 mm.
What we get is 154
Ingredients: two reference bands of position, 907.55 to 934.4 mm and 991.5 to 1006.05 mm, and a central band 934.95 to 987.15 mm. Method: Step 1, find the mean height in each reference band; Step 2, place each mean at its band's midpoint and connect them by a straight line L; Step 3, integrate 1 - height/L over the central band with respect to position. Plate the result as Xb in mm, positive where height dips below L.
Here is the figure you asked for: -2.6 mm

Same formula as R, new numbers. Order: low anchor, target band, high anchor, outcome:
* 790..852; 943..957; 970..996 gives -0.9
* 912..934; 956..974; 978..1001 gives -1.3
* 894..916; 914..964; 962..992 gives -2.9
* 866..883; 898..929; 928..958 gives 2.2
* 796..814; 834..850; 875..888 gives -3.1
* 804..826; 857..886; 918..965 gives -1.6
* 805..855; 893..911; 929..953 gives 1.9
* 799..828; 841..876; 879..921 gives -4.4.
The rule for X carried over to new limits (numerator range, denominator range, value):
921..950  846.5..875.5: 0.79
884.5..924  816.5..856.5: 0.75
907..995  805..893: 0.74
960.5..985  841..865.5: 0.67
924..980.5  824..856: 0.69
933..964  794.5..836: 0.77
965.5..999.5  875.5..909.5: 0.78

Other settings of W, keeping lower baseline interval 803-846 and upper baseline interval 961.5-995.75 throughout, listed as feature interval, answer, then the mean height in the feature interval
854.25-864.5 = -0.6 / 159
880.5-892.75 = 0.3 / 137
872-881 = 0.0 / 144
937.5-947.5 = -0.6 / 127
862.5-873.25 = -0.2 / 149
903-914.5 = 1.0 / 120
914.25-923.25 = 0.1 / 127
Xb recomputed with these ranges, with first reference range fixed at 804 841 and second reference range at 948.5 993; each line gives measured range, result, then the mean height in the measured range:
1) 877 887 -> 0.04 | 140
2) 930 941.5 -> 0.00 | 122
